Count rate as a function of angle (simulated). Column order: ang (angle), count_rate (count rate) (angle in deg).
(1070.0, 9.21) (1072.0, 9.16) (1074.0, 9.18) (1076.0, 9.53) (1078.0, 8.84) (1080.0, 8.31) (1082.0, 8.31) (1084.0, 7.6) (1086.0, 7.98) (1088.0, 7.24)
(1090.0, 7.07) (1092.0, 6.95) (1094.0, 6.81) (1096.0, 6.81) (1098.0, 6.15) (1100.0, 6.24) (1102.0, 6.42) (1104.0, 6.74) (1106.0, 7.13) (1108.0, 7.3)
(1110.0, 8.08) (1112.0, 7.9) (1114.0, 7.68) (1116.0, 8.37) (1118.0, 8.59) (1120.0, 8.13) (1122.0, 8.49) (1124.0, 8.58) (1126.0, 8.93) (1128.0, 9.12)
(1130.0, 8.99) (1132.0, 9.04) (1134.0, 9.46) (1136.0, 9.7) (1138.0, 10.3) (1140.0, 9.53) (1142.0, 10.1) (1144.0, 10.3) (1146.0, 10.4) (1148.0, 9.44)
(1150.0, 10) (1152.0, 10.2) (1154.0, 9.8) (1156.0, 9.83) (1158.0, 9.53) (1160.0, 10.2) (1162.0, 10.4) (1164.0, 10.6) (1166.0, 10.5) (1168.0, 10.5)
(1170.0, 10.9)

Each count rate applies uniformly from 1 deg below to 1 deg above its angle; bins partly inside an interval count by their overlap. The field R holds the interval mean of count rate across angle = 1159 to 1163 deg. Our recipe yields 10.3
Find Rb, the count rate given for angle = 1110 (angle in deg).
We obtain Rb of 8.08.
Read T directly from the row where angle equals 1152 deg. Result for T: 10.2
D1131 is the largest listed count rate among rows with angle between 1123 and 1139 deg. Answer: 10.3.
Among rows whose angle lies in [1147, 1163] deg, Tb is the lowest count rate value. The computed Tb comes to 9.44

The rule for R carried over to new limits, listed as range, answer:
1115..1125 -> 8.43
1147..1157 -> 9.85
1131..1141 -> 9.61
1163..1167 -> 10.6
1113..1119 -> 8.21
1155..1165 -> 10.1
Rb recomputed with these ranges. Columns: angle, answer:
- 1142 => 10.1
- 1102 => 6.42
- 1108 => 7.3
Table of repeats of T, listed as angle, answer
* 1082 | 8.31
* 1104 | 6.74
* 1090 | 7.07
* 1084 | 7.6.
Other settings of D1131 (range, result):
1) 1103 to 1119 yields 8.59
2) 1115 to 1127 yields 8.93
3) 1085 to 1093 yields 7.98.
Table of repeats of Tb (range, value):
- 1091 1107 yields 6.15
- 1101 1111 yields 6.42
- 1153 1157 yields 9.8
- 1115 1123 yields 8.13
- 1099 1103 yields 6.24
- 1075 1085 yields 7.6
